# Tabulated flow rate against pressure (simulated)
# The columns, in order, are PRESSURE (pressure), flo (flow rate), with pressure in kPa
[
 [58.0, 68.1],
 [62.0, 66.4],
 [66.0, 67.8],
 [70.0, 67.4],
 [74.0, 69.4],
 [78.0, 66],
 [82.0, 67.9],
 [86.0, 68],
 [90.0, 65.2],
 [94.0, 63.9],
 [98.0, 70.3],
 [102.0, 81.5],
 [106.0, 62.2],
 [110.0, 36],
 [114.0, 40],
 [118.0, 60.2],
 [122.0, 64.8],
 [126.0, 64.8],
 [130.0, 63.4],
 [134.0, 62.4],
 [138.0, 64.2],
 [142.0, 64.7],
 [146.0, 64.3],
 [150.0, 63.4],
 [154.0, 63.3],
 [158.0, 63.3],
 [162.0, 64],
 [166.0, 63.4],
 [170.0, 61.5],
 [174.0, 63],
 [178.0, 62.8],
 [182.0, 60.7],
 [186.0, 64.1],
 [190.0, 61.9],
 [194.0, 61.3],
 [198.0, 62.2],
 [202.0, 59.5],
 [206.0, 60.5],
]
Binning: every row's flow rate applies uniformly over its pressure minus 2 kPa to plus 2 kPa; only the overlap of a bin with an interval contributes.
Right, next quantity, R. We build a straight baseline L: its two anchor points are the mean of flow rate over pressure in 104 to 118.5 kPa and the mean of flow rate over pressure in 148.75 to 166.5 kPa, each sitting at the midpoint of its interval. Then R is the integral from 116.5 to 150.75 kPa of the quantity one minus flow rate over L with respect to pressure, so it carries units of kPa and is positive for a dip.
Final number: -5.0 kPa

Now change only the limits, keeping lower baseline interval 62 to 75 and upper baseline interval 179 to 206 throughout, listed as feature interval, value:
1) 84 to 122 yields 2.9 kPa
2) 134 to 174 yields 0.0 kPa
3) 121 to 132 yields 0.1 kPa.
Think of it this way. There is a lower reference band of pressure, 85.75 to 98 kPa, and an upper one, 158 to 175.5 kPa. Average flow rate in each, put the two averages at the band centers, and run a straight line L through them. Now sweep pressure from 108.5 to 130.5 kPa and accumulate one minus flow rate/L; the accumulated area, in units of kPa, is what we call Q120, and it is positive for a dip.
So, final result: 3.5 kPa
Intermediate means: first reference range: 66.1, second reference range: 63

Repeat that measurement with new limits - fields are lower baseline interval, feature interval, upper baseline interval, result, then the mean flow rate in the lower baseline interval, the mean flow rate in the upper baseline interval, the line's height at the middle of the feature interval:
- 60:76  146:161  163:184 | 0.0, 67.8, 62.4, 63.4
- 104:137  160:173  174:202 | -0.5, 57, 62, 60.4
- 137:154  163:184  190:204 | 0.0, 64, 61.1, 62.5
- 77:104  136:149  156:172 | 0.1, 69.1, 63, 64.8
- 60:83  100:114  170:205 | 1.9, 67.5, 61.9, 65.8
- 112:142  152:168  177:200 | -0.6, 60.3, 62.1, 61.3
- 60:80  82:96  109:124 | -1.2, 67.4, 51.2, 60.8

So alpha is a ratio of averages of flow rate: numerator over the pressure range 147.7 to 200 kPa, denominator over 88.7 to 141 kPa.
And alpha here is 1.0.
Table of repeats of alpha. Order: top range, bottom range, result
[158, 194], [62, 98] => 0.93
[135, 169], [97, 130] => 1.06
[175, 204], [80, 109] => 0.92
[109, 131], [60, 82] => 0.82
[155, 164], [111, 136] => 1.09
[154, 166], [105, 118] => 1.35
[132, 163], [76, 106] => 0.93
